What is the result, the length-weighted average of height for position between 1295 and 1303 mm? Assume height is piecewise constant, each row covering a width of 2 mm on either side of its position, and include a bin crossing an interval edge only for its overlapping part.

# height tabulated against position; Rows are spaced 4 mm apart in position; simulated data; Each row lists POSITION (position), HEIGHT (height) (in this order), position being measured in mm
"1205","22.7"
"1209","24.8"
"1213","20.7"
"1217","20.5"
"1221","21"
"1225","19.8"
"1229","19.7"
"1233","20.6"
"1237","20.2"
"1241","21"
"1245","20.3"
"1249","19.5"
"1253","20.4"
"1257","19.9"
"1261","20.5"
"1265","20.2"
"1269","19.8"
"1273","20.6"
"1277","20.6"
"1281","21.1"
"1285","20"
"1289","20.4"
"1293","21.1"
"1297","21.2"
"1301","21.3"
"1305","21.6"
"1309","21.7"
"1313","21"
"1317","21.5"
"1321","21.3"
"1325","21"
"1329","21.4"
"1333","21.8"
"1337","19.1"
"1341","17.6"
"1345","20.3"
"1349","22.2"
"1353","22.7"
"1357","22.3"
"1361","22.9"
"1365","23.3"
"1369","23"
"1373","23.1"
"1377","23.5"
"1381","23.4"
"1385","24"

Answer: 21.2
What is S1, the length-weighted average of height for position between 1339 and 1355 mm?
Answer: 20.7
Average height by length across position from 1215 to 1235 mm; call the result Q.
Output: 20.3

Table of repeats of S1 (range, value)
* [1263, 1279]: 20.3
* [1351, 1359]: 22.5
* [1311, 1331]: 21.2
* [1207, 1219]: 22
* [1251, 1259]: 20.1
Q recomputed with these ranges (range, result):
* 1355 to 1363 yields 22.6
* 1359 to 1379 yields 23.2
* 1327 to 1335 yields 21.6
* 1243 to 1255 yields 20.1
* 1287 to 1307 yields 21.1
